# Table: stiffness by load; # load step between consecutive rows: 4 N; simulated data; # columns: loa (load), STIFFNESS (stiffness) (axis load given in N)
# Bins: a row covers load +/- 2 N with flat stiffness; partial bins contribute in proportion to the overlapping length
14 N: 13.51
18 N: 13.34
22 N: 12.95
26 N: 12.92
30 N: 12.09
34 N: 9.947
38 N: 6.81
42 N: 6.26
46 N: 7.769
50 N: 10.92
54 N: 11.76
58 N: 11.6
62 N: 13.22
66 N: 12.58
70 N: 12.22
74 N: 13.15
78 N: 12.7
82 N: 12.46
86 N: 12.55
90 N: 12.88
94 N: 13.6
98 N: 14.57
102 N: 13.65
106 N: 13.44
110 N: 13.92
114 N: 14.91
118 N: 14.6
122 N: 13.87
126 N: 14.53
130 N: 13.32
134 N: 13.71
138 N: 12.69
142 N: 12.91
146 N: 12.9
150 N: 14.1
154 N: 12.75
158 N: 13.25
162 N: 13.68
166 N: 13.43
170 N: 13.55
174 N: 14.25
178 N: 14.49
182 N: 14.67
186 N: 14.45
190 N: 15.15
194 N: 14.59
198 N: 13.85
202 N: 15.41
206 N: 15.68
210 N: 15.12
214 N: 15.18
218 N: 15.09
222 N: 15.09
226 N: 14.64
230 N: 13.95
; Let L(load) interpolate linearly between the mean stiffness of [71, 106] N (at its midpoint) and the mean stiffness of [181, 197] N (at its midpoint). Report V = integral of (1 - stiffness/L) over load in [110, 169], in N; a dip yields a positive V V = 1.2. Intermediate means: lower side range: 13.2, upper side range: 14.7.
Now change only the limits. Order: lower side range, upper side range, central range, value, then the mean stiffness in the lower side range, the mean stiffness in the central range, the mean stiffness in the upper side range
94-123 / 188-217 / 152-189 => 2.1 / 14.1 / 13.9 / 15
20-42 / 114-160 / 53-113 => -4.9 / 10.5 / 13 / 13.6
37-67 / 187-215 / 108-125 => -2.9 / 10.1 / 14.3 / 15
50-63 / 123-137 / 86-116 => -1.7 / 11.9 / 13.8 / 13.8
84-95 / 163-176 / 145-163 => 0.3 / 13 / 13.3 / 13.7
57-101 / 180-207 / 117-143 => 0.2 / 12.9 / 13.7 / 14.8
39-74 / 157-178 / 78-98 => -2.4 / 10.8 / 13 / 13.7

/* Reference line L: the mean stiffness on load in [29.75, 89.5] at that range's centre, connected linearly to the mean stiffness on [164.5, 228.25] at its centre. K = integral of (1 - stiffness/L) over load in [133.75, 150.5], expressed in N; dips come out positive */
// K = 0.1 N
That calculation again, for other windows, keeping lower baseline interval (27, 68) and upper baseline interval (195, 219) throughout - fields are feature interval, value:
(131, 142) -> -0.2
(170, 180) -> -0.1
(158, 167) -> 0.1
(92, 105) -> -2.2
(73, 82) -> -1.2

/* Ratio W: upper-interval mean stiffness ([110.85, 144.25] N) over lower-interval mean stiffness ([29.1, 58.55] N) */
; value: 1.46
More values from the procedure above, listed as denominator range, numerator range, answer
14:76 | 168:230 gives 1.31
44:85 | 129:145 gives 1.11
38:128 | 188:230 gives 1.20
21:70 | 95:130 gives 1.31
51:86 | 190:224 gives 1.21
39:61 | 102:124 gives 1.45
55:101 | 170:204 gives 1.13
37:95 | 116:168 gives 1.19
